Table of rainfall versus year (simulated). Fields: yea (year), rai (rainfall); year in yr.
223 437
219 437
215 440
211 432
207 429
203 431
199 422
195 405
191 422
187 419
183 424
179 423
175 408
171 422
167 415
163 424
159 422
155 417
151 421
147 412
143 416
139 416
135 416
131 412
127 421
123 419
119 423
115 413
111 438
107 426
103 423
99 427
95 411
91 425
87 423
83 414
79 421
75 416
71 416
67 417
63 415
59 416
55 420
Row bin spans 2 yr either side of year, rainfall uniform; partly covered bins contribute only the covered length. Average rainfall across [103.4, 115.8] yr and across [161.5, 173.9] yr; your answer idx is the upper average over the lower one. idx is 0.98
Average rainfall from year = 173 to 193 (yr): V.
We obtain 419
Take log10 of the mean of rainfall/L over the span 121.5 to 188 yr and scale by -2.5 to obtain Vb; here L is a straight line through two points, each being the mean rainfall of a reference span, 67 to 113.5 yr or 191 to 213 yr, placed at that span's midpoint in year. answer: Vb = 0.01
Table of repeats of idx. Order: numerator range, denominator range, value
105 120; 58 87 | 1.02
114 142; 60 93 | 1.00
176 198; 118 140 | 1.00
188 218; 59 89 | 1.02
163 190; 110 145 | 1.00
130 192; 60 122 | 0.99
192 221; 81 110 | 1.01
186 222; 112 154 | 1.02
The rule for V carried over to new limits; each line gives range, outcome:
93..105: 420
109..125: 423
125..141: 416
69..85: 417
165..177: 415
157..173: 421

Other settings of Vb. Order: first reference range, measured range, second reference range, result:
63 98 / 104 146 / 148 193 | 0.00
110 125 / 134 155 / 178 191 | 0.02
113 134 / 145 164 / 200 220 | 0.01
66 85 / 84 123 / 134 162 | -0.01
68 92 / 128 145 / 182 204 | 0.01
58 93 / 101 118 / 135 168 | -0.02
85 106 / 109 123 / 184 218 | 0.00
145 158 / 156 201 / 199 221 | 0.01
